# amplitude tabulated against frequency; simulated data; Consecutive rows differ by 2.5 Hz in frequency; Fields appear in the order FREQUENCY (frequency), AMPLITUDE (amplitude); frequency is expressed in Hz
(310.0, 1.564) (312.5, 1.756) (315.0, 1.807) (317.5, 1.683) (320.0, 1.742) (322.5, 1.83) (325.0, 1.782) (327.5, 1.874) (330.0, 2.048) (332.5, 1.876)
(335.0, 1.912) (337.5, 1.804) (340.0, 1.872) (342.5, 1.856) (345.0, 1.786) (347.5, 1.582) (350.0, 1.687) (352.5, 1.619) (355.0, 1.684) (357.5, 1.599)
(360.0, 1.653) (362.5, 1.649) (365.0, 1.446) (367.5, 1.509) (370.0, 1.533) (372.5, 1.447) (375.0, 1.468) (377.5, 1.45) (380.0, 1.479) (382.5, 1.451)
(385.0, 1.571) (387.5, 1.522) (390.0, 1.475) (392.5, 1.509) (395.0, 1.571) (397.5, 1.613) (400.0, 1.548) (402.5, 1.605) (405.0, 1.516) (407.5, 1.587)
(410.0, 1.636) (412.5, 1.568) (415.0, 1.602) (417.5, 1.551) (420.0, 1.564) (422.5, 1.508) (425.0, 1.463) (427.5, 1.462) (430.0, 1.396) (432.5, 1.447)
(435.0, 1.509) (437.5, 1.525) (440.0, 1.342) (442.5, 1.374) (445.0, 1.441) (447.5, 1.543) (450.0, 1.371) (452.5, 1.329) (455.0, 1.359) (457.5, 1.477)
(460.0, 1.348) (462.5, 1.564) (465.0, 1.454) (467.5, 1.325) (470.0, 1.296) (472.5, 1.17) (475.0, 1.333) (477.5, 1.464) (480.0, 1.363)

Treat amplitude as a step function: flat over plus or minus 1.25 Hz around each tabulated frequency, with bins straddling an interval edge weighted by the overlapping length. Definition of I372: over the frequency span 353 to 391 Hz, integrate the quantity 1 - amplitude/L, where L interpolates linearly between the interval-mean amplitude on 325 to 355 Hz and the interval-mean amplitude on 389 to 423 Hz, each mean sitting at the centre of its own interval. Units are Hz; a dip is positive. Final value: 3.5 Hz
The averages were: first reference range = 1.8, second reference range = 1.56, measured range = 1.53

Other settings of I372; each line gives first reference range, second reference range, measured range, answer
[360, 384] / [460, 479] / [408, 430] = -1.51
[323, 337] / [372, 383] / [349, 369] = 0.29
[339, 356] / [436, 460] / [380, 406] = 0.80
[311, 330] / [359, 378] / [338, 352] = -0.81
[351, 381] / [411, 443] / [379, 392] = 0.23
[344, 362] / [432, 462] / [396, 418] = -0.84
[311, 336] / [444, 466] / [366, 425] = 2.78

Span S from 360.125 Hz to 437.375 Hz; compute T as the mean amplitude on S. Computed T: 1.52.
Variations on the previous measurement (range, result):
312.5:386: 1.68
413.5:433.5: 1.5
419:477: 1.42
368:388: 1.49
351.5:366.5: 1.61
